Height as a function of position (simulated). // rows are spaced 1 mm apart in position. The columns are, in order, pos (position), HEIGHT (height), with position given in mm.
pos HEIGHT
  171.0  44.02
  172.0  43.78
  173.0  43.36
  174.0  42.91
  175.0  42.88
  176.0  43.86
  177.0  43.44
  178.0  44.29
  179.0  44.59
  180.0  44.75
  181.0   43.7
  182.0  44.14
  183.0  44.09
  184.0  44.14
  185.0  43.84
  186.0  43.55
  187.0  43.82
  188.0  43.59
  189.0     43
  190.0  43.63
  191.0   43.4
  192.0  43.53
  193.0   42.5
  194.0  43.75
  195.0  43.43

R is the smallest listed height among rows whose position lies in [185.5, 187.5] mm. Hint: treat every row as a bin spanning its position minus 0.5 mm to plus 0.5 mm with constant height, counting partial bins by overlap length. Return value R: 43.55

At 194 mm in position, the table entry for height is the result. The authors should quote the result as 43.75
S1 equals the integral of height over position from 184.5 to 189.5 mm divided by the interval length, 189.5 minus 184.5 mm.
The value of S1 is 43.6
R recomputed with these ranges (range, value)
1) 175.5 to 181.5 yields 43.44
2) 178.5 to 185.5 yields 43.7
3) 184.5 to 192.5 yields 43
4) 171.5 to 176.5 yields 42.88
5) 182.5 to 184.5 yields 44.09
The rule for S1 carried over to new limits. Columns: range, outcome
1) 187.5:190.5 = 43.4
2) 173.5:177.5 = 43.3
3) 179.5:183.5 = 44.2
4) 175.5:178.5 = 43.9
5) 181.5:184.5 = 44.1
